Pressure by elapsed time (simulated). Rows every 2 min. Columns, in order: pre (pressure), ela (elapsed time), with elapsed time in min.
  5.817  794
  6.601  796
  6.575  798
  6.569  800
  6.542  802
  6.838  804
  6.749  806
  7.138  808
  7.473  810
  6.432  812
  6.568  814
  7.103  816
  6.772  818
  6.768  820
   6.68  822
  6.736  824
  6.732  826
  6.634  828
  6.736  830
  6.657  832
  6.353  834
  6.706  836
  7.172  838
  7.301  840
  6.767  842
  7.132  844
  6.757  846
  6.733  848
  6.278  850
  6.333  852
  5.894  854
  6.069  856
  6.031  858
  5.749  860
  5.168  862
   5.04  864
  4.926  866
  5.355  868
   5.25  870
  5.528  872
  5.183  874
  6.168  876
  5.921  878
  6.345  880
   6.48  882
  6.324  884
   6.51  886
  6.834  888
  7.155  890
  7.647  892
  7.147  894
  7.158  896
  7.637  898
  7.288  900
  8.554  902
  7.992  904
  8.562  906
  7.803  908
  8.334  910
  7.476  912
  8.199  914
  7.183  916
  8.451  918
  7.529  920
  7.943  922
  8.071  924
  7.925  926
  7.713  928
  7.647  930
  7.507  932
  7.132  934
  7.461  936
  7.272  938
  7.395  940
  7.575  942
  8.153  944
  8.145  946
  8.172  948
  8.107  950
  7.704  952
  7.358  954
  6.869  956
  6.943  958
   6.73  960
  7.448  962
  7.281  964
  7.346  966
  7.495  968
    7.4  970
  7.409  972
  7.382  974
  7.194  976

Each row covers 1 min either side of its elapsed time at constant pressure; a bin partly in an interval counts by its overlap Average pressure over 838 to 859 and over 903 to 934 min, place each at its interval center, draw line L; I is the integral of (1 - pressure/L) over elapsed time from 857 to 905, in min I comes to 5.3 min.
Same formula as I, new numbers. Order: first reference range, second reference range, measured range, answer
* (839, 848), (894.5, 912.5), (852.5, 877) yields 5.8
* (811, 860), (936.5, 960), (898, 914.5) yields -1.8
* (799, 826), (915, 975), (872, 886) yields 2.2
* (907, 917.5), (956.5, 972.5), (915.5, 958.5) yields -0.6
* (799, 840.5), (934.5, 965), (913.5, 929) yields -1.1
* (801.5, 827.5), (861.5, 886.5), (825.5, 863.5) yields -1.2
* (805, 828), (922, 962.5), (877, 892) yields 1.3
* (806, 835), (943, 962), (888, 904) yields -0.6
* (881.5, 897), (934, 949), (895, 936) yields -2.8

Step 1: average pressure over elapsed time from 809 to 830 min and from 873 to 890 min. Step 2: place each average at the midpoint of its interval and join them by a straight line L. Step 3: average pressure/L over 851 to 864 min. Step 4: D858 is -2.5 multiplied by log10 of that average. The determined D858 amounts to 0.12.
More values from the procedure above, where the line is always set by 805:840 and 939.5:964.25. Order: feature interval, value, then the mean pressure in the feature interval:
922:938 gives -0.03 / 7.63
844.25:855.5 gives 0.09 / 6.43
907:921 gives -0.08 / 7.85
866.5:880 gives 0.26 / 5.6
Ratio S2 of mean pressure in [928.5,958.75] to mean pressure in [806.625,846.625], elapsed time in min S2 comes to 1.1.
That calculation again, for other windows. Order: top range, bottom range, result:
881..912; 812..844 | 1.10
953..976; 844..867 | 1.21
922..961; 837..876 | 1.26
